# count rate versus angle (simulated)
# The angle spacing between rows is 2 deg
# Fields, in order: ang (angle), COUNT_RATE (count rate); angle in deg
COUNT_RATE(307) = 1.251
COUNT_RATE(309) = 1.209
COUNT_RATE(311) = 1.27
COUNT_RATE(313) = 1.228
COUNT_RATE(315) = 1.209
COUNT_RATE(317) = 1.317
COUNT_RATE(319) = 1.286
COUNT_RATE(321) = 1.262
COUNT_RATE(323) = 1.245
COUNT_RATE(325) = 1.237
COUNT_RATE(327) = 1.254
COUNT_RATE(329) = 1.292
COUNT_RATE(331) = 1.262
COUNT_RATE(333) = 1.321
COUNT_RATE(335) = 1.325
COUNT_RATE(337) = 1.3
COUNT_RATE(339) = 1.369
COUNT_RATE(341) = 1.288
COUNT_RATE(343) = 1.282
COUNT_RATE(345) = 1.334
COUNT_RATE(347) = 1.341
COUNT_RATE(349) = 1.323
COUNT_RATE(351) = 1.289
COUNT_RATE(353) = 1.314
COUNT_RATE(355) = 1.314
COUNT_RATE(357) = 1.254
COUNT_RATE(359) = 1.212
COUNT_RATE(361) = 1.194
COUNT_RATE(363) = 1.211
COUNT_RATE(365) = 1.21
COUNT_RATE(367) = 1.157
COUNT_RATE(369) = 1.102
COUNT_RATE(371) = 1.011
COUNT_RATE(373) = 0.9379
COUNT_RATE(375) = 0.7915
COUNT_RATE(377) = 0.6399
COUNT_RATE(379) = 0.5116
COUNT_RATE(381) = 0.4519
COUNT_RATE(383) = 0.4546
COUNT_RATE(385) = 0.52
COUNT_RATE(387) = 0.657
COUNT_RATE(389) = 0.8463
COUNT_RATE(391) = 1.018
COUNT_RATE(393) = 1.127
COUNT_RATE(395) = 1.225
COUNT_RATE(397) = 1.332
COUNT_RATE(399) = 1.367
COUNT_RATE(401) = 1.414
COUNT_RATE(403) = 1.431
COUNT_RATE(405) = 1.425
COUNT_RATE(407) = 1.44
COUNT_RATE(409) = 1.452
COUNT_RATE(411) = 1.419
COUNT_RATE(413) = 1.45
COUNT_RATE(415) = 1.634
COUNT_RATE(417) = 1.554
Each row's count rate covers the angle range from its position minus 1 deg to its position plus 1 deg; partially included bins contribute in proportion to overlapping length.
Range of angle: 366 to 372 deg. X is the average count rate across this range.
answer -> 1.09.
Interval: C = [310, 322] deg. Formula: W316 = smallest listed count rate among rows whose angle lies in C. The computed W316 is 1.209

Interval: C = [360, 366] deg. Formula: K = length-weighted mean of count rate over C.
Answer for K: 1.21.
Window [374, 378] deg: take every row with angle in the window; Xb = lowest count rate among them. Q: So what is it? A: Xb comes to 0.6399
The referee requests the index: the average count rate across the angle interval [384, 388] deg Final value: 0.589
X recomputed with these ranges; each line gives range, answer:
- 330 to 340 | 1.32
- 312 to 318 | 1.25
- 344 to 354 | 1.32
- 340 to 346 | 1.3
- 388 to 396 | 1.05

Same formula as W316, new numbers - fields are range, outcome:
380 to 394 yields 0.4519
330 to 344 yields 1.262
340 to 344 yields 1.282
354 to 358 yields 1.254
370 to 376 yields 0.7915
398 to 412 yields 1.367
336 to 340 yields 1.3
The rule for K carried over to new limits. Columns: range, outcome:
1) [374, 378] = 0.716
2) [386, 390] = 0.752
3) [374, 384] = 0.57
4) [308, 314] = 1.24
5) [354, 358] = 1.28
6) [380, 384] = 0.453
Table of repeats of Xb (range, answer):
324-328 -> 1.237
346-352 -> 1.289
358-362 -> 1.194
